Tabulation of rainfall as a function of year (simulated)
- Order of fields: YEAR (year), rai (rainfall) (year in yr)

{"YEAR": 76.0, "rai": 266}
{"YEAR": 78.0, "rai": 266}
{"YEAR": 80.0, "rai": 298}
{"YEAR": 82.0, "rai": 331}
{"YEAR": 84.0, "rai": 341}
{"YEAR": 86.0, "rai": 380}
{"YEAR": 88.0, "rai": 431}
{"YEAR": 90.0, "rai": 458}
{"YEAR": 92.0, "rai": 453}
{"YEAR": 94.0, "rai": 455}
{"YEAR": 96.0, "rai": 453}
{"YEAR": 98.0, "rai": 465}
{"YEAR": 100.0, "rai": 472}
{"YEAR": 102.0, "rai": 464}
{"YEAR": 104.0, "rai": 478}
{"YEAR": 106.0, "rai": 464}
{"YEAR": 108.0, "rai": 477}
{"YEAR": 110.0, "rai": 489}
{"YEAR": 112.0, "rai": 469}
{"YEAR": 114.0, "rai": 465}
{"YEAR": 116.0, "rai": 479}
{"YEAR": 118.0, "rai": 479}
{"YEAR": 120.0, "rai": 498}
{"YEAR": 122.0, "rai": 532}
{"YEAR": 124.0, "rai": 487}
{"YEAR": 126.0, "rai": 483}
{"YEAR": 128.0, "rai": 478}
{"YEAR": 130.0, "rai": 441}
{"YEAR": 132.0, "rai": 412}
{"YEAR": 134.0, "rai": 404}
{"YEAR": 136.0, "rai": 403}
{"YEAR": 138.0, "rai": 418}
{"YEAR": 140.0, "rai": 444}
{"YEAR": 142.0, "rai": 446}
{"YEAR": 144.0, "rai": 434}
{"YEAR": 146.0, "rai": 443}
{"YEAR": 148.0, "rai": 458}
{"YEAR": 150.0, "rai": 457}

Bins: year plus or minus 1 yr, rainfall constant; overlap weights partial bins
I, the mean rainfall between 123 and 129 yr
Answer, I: 483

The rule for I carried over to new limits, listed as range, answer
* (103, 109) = 473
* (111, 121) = 478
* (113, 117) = 472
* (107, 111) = 483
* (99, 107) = 470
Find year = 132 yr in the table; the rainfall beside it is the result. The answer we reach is 412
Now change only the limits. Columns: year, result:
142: 446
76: 266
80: 298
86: 380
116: 479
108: 477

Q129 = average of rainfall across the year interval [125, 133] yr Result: 454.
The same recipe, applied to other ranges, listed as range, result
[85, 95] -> 435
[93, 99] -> 458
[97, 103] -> 467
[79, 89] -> 356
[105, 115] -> 473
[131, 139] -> 409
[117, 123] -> 503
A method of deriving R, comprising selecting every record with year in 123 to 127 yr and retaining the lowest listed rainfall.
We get 483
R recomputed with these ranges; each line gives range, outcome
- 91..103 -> 453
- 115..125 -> 479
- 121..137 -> 403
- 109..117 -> 465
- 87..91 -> 431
